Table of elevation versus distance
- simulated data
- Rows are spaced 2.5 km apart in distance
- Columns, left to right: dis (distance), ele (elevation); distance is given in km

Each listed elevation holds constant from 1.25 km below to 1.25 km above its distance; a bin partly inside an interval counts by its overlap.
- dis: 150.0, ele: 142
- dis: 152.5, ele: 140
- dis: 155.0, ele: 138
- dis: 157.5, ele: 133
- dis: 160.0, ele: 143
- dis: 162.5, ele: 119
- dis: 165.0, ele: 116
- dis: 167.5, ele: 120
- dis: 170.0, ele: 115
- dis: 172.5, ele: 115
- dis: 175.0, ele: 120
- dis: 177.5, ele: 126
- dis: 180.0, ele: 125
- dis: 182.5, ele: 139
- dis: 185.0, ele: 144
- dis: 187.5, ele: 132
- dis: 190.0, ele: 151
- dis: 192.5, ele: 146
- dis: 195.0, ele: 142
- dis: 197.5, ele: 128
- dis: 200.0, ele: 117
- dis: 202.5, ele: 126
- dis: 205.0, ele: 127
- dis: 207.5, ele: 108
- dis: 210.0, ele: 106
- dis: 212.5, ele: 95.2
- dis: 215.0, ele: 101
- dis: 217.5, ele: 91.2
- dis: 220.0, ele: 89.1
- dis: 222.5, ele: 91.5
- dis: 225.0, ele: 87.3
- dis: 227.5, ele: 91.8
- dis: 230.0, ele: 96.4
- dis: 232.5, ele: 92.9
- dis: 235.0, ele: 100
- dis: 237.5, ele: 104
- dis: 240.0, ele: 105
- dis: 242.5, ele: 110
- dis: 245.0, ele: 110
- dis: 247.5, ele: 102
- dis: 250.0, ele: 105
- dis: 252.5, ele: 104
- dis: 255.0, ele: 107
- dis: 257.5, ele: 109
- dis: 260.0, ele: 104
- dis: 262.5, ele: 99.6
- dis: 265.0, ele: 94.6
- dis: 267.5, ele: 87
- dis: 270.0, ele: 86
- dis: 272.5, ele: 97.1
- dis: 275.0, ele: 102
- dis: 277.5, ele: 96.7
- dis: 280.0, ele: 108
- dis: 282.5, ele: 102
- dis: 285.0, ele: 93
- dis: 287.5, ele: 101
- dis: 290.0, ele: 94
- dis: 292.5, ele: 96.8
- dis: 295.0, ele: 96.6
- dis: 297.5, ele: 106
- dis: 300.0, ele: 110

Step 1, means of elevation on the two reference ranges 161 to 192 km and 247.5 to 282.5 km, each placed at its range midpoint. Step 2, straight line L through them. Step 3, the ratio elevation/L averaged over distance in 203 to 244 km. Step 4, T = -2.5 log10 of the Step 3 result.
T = 0.13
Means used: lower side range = 127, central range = 100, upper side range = 100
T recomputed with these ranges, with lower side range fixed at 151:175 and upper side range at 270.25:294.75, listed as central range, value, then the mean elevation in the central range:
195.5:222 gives 0.063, 109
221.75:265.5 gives 0.065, 101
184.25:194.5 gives -0.190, 143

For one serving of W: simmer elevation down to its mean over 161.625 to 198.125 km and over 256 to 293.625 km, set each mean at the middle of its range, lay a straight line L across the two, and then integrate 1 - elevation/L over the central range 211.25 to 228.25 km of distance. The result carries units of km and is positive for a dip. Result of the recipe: 3.5 km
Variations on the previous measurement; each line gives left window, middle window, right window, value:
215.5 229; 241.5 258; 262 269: -2.6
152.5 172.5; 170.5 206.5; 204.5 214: -4.7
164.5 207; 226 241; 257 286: 1.8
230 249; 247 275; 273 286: 0.5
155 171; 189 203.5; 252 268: -2.2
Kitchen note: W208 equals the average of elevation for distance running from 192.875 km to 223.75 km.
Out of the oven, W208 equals 111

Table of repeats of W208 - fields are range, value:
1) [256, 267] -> 101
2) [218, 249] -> 98.2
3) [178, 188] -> 135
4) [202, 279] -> 101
